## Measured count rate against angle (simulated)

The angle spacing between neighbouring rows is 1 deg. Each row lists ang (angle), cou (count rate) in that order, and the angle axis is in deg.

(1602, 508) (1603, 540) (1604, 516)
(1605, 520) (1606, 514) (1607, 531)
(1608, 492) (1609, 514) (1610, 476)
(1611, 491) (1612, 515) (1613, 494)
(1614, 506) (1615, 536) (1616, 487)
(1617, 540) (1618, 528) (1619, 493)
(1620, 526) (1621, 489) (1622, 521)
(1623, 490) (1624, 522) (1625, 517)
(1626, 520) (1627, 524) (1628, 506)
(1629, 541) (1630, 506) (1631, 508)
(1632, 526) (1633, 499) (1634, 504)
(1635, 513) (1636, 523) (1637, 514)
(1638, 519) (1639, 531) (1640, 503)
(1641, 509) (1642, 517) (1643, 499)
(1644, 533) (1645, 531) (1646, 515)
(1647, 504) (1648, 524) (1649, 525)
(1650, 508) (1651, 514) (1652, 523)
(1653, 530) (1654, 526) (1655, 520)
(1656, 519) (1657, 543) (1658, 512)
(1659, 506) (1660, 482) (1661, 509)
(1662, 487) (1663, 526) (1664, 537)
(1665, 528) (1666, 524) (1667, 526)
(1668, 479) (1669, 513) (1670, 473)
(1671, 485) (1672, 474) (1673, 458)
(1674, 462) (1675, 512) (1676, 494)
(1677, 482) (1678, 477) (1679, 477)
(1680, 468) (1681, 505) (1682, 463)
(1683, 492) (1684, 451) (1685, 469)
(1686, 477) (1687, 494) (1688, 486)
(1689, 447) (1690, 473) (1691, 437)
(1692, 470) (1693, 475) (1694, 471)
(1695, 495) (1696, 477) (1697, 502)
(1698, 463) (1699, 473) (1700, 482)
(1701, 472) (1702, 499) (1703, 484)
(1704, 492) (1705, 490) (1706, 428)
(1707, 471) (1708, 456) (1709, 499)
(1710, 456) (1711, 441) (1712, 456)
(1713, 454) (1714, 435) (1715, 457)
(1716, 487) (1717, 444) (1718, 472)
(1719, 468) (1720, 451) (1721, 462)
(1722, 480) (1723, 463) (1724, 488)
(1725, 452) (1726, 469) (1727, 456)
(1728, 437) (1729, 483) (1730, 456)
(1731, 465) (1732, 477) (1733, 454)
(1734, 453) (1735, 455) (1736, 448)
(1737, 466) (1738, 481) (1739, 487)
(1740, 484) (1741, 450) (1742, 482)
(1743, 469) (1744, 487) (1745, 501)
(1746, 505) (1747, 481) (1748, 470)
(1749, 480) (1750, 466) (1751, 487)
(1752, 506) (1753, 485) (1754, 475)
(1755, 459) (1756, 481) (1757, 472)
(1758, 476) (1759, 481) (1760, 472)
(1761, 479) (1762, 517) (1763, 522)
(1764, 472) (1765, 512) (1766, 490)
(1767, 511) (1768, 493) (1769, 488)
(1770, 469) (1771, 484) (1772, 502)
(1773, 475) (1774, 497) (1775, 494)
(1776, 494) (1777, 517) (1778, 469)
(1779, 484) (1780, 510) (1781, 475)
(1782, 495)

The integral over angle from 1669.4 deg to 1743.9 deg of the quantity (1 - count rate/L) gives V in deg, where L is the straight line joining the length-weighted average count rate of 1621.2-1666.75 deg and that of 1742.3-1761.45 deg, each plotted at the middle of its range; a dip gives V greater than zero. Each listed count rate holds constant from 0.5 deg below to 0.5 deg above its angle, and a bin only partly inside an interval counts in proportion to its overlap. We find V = 3.8 deg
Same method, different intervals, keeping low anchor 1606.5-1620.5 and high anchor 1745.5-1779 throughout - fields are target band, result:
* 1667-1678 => 0.3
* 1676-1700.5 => 1.1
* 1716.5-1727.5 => 0.6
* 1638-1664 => -0.7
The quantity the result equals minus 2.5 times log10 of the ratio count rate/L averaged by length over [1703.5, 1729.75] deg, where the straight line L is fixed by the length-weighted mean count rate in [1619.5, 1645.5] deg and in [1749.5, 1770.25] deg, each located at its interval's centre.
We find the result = 0.07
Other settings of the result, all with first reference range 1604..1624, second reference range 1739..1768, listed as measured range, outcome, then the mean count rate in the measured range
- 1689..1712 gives 0.05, 472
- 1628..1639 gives -0.02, 516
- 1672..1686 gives 0.05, 478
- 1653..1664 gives -0.03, 515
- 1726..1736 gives 0.07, 459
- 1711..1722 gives 0.07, 459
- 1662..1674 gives 0.00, 500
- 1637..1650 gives -0.03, 517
